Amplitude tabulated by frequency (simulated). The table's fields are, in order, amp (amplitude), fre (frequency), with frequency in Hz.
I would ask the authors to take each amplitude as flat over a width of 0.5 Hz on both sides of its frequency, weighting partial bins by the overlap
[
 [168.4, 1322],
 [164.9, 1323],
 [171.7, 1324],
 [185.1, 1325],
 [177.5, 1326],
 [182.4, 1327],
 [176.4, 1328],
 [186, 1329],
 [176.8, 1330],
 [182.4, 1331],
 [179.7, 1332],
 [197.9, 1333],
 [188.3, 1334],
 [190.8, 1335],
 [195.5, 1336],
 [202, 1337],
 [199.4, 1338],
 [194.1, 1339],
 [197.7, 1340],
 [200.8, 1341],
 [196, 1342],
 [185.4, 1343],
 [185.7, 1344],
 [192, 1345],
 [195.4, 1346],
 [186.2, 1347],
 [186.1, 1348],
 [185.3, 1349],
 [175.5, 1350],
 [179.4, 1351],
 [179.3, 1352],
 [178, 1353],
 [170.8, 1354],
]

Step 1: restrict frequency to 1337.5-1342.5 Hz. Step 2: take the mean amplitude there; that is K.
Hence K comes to 198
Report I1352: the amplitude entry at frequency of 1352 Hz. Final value 179.3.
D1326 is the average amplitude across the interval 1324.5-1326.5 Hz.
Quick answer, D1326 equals 181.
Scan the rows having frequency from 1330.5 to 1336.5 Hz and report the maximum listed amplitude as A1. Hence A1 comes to 197.9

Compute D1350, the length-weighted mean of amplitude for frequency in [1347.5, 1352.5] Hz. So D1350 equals 181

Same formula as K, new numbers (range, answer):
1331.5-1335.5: 189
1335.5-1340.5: 198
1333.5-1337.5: 194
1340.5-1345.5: 192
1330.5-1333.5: 187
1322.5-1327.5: 176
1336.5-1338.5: 201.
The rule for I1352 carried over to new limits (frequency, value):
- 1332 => 179.7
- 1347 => 186.2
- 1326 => 177.5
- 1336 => 195.5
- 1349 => 185.3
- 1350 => 175.5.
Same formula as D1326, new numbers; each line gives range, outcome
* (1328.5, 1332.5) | 181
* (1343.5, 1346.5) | 191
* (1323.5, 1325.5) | 178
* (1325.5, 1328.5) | 179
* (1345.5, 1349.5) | 188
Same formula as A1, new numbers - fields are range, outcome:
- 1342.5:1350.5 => 195.4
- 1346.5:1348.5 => 186.2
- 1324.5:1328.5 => 185.1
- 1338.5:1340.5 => 197.7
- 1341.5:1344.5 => 196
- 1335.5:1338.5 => 202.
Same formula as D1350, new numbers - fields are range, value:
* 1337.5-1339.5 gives 197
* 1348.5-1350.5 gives 180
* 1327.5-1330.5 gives 180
